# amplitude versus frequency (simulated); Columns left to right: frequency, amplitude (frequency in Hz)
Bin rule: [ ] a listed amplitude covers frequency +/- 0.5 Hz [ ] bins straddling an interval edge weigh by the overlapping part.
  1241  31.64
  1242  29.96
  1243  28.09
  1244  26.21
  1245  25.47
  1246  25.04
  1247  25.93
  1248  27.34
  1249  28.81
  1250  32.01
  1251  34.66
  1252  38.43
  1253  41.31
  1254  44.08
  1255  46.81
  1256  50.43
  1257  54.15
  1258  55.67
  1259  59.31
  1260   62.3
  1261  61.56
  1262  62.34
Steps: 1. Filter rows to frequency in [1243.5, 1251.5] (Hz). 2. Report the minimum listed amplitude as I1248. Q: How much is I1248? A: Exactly 25.04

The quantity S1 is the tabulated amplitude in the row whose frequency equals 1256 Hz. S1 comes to 50.43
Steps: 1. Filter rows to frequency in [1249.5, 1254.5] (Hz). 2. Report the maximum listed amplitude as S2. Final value 44.08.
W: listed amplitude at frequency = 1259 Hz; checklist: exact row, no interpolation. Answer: 59.31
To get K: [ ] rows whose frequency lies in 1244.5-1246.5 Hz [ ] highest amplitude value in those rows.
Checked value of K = 25.47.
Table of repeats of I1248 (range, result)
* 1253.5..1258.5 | 44.08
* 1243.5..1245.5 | 25.47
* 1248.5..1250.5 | 28.81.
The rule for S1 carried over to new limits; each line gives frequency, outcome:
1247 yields 25.93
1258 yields 55.67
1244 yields 26.21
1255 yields 46.81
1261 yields 61.56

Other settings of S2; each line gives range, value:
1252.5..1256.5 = 50.43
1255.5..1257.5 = 54.15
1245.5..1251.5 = 34.66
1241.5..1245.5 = 29.96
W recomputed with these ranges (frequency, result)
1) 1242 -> 29.96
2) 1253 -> 41.31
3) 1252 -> 38.43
